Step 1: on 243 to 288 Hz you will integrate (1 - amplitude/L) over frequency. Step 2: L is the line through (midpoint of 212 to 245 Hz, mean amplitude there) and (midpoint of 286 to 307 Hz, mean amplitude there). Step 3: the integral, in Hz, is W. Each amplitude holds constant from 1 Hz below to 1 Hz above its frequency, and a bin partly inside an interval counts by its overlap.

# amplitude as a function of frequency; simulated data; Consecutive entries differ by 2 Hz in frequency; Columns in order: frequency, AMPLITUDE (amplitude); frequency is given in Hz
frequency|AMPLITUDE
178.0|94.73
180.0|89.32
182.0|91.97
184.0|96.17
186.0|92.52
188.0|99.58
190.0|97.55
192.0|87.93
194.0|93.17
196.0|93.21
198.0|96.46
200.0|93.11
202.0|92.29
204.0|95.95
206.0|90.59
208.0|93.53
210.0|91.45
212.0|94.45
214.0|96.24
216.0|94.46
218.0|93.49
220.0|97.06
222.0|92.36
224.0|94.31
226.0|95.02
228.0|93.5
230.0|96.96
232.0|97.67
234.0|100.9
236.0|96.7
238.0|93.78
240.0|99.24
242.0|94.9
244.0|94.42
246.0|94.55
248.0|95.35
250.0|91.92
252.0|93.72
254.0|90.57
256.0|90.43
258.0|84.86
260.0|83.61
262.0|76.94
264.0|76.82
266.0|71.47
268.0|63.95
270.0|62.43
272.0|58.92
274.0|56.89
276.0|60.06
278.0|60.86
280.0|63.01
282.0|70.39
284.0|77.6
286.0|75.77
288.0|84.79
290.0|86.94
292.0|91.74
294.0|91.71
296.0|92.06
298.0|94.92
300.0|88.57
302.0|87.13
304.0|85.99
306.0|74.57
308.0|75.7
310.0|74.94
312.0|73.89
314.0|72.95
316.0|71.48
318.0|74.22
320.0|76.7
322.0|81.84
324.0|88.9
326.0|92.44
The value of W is 6.9 Hz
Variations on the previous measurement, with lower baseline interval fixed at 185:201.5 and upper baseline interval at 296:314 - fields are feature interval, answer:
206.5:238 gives -1.4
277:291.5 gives 1.6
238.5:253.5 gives -1.1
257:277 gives 3.9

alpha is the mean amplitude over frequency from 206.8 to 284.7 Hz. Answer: 85.6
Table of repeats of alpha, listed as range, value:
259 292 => 71.3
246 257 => 92.6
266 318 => 75.8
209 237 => 95.3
